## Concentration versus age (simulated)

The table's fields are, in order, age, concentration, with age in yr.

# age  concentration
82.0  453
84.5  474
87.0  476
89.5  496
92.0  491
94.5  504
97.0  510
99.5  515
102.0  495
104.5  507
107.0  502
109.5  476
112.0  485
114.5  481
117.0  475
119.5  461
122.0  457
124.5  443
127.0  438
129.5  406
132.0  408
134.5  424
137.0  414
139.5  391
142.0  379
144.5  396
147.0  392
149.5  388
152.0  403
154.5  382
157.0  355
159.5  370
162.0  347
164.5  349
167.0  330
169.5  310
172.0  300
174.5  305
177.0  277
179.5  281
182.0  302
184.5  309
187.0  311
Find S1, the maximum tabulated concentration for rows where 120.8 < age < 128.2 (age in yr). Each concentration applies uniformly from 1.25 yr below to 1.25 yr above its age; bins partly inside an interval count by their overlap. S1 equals 457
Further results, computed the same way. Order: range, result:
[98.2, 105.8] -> 515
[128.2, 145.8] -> 424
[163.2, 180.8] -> 349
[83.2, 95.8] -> 504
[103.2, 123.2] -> 507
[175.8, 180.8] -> 281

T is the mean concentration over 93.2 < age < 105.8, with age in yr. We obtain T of 506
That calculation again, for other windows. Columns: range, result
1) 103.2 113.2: 493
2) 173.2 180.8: 288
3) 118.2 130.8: 441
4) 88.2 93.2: 493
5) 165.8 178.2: 304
